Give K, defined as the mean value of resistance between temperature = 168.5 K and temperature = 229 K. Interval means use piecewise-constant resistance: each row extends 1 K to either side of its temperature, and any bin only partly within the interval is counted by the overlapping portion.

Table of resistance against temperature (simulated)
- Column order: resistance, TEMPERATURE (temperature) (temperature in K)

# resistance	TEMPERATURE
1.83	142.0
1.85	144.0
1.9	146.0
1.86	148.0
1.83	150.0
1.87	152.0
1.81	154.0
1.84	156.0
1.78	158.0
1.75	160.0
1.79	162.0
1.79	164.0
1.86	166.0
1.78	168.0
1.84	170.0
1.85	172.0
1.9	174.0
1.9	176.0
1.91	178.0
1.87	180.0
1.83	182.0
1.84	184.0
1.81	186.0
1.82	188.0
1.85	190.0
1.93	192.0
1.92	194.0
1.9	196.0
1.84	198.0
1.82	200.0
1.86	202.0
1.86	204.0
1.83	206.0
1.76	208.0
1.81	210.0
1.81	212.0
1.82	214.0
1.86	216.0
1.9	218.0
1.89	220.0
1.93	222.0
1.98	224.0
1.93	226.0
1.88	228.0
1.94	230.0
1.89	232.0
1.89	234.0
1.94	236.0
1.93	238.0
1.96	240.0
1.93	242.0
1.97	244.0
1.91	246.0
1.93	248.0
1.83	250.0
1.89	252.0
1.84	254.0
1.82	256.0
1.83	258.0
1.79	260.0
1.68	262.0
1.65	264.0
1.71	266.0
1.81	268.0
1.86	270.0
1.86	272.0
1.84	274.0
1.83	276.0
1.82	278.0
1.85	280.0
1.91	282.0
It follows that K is 1.86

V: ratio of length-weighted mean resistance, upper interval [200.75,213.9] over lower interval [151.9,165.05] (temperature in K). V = 1.01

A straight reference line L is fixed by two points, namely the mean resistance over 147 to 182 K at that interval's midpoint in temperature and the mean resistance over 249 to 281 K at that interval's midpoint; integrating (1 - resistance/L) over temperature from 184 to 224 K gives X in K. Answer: -0.69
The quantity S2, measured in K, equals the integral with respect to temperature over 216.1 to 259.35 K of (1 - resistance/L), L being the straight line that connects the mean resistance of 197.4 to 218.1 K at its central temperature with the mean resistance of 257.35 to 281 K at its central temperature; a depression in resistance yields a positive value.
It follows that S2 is -2.16 K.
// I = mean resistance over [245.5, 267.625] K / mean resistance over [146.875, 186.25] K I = 1.0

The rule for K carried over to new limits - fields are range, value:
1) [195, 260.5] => 1.88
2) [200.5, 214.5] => 1.82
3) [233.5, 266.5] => 1.85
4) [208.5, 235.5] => 1.89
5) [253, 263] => 1.79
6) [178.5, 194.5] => 1.86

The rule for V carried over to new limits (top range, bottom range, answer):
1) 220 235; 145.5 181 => 1.04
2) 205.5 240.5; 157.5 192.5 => 1.03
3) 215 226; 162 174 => 1.05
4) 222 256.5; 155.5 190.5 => 1.04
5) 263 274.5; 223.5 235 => 0.93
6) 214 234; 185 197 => 1.02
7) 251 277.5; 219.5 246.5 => 0.93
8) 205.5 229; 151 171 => 1.03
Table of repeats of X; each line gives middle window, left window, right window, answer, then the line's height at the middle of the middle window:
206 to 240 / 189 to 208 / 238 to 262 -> -0.3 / 1.87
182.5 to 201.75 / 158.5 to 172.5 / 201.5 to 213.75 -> -0.5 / 1.81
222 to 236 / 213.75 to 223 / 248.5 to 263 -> -0.4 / 1.87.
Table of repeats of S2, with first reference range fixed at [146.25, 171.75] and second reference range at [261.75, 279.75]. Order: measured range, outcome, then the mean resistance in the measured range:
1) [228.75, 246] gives -1.24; 1.93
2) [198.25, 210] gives -0.11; 1.83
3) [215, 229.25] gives -0.84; 1.91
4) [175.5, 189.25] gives -0.29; 1.85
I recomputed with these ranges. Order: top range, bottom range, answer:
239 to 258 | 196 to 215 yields 1.04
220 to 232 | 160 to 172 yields 1.06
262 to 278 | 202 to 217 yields 0.98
